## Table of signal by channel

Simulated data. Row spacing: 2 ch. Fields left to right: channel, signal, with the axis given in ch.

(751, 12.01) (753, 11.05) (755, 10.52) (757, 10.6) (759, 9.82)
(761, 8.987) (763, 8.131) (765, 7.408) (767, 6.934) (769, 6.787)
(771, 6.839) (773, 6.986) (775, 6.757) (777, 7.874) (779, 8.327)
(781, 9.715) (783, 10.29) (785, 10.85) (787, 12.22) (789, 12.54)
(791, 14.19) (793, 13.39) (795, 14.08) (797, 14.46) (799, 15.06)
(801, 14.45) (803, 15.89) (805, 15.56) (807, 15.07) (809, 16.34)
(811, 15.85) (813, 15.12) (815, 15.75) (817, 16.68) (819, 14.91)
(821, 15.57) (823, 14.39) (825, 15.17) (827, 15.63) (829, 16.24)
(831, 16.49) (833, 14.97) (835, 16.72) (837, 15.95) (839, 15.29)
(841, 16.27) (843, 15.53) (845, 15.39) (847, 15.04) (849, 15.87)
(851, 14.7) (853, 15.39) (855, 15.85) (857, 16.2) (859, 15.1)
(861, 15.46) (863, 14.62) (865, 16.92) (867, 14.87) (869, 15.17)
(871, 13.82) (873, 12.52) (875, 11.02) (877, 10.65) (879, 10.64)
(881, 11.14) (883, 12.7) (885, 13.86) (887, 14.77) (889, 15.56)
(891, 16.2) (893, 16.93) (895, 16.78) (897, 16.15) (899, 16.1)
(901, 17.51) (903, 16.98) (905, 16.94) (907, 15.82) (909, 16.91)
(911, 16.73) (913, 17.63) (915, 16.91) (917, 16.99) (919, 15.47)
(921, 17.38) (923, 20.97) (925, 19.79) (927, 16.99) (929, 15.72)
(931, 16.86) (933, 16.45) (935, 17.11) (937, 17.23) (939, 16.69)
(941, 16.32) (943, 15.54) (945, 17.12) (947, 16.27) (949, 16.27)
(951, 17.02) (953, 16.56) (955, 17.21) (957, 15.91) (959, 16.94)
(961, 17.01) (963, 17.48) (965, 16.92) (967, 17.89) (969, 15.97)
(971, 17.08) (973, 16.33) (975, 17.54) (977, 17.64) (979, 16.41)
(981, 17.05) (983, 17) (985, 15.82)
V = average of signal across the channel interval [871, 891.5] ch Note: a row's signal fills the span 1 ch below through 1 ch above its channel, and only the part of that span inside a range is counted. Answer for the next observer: 12.9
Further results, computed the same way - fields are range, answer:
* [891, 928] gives 17.1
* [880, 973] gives 16.5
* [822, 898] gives 14.9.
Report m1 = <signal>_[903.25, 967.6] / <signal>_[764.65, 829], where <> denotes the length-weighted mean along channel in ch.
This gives 1.3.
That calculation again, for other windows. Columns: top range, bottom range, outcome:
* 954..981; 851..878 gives 1.17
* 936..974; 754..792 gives 1.81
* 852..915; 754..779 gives 1.85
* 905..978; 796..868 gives 1.09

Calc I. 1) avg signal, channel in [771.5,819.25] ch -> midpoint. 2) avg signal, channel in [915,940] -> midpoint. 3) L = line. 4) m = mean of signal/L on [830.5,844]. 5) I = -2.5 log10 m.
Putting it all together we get -0.11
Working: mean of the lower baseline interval 12.9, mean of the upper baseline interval 17.3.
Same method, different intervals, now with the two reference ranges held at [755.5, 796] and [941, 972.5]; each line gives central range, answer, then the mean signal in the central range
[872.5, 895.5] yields 0.03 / 13.5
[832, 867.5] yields -0.24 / 15.6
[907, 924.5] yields -0.15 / 17.4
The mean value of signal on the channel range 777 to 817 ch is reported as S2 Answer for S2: 13.6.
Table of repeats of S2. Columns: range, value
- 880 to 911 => 15.7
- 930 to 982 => 16.8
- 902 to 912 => 16.7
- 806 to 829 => 15.5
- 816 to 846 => 15.7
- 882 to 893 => 14.8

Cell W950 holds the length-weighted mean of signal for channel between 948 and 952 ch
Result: 16.6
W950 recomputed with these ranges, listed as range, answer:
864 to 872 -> 15.2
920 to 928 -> 18.8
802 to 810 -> 15.7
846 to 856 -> 15.4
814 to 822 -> 15.7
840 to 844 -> 15.9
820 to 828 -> 15.2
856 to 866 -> 15.7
